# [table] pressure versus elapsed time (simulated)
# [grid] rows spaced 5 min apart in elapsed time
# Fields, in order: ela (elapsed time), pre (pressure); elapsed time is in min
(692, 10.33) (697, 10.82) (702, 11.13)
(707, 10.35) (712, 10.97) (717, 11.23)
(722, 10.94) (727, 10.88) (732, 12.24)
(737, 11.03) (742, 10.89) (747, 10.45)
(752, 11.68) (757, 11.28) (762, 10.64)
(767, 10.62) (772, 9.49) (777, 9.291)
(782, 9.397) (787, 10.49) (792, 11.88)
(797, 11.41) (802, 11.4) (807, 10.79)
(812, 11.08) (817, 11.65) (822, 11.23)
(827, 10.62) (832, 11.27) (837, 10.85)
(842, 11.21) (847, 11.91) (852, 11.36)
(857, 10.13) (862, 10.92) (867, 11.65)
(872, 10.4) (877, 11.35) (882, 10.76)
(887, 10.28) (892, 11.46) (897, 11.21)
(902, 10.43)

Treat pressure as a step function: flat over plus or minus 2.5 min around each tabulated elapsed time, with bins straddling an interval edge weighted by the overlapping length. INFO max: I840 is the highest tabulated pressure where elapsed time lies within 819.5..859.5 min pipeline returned 11.91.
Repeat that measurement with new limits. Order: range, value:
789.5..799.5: 11.88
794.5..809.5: 11.41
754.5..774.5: 11.28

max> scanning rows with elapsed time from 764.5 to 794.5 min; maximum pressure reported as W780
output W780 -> 11.88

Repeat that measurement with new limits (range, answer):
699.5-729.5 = 11.23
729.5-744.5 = 12.24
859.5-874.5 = 11.65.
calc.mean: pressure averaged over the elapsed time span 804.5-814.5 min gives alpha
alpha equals 10.9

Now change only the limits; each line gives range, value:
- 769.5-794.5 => 10.1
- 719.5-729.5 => 10.9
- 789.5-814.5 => 11.3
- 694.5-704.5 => 11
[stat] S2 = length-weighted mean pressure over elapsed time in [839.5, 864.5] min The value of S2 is 11.1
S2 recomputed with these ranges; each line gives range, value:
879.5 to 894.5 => 10.8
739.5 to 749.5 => 10.7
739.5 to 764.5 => 11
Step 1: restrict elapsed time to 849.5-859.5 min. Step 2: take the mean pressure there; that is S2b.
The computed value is 10.7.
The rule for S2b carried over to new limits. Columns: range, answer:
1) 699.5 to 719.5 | 10.9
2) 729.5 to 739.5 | 11.6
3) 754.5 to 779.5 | 10.3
